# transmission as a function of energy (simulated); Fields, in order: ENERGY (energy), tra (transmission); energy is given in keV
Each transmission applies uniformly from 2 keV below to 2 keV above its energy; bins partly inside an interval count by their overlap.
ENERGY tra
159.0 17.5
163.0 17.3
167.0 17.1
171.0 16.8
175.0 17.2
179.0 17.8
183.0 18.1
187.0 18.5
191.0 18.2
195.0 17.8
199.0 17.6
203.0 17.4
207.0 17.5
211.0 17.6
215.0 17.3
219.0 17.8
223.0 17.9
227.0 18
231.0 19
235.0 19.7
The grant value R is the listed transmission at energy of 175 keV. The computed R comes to 17.2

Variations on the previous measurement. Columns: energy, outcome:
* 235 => 19.7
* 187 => 18.5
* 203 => 17.4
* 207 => 17.5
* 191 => 18.2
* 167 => 17.1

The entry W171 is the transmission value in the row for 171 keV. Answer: 16.8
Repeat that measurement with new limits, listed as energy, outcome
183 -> 18.1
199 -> 17.6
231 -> 19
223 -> 17.9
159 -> 17.5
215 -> 17.3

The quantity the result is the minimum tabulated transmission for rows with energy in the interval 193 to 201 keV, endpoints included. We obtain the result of 17.6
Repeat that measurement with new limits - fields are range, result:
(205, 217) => 17.3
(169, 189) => 16.8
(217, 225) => 17.8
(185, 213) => 17.4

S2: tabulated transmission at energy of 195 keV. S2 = 17.8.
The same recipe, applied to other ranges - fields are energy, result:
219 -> 17.8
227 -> 18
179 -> 17.8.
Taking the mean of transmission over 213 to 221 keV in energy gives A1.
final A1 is 17.6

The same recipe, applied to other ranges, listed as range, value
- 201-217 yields 17.5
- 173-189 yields 17.9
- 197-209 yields 17.5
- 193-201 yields 17.7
